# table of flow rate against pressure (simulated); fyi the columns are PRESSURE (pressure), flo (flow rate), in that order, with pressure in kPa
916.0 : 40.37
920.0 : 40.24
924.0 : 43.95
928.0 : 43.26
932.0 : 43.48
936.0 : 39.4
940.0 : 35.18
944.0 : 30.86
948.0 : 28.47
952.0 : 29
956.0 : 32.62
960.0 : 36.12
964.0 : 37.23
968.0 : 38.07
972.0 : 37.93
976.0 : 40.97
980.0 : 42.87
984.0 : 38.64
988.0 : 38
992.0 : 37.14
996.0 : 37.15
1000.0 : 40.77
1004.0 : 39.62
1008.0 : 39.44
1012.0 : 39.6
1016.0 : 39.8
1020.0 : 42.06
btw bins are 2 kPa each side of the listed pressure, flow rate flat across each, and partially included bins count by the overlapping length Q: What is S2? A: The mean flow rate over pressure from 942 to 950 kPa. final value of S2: 29.7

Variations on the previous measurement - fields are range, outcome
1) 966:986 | 39.7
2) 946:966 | 32.7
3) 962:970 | 37.6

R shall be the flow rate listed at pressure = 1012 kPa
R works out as 39.6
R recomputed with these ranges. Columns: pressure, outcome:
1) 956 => 32.62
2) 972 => 37.93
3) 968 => 38.07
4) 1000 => 40.77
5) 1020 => 42.06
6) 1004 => 39.62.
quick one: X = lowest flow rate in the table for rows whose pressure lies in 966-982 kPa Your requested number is 37.93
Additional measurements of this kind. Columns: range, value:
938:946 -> 30.86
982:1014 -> 37.14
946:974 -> 28.47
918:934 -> 40.24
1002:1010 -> 39.44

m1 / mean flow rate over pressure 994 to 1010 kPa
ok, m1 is 39.2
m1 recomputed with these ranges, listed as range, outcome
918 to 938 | 42.1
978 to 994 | 39.2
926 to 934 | 43.4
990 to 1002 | 38.4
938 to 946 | 33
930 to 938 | 41.4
